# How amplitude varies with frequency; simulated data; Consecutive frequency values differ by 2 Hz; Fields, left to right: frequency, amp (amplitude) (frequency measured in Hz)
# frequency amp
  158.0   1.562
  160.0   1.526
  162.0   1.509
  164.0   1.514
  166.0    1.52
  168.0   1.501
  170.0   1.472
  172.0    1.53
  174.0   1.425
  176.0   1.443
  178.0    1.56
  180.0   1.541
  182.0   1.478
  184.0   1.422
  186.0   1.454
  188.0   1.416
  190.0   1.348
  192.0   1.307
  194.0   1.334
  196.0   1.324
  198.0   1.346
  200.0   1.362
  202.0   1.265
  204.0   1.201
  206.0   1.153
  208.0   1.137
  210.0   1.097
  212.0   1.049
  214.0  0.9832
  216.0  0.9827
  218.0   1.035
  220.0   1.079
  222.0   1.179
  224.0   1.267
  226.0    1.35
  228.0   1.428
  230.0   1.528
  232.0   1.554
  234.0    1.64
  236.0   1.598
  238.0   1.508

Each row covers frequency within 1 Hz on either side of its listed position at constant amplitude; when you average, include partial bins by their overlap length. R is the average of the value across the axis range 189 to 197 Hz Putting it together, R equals 1.33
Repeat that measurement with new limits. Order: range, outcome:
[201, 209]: 1.19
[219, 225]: 1.17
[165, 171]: 1.5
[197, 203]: 1.32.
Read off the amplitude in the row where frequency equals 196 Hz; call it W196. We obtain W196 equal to 1.324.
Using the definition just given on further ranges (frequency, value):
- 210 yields 1.097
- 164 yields 1.514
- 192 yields 1.307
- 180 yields 1.541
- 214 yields 0.9832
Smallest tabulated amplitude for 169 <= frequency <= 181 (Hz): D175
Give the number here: 1.425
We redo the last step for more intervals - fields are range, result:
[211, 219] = 0.9827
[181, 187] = 1.422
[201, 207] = 1.153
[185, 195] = 1.307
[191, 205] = 1.201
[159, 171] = 1.472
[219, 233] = 1.079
